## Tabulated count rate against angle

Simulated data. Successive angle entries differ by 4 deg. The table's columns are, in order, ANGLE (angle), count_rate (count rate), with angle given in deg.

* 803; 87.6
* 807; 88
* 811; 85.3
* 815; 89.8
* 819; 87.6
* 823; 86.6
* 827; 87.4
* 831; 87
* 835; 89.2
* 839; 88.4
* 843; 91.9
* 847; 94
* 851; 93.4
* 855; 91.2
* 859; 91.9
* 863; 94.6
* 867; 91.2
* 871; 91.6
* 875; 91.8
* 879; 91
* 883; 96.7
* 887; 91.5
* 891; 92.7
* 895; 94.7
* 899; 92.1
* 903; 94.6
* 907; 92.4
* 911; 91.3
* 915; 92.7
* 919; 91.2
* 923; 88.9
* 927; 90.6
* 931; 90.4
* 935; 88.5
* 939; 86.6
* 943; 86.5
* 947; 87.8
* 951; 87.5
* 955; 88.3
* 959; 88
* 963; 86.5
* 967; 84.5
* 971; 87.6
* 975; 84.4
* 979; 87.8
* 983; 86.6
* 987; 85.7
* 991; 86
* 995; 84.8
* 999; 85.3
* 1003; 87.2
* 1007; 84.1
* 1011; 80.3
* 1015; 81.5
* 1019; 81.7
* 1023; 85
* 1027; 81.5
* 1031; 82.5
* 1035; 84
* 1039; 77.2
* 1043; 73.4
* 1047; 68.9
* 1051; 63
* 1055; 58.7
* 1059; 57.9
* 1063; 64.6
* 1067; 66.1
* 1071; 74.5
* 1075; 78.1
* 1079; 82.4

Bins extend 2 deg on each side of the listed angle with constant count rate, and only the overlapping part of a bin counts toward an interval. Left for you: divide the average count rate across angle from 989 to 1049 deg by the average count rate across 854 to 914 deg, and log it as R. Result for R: 0.9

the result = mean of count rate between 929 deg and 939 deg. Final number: 88.9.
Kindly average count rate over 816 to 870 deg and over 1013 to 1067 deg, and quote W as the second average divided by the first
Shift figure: 0.81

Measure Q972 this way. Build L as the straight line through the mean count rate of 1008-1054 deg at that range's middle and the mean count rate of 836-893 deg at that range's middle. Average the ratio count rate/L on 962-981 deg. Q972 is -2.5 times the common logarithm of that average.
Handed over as -0.04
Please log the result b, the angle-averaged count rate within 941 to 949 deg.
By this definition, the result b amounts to 87.2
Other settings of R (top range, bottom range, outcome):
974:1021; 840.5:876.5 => 0.92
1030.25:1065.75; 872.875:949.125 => 0.76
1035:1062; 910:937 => 0.75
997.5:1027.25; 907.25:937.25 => 0.92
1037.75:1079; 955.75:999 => 0.80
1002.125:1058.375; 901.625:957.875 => 0.86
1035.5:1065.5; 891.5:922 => 0.73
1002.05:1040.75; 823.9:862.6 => 0.91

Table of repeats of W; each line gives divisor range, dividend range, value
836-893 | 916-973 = 0.96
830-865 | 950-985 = 0.95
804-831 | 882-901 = 1.07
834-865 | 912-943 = 0.98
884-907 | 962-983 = 0.92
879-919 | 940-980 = 0.93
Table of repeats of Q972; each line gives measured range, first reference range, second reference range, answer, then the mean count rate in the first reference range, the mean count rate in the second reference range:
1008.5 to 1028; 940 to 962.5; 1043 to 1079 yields -0.092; 87.5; 67.7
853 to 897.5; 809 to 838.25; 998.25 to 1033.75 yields -0.075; 87.6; 83.2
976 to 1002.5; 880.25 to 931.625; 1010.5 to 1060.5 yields -0.063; 92.3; 75.1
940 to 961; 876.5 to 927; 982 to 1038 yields 0.012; 92.4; 83.8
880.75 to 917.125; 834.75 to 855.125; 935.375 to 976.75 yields -0.046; 91.5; 86.9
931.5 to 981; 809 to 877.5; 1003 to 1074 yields -0.075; 90.2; 74.8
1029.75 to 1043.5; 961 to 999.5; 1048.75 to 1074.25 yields -0.121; 85.9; 64.9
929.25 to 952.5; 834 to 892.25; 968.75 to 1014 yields 0.002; 92.1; 85.3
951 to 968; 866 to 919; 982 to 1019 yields 0.006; 92.6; 84.4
